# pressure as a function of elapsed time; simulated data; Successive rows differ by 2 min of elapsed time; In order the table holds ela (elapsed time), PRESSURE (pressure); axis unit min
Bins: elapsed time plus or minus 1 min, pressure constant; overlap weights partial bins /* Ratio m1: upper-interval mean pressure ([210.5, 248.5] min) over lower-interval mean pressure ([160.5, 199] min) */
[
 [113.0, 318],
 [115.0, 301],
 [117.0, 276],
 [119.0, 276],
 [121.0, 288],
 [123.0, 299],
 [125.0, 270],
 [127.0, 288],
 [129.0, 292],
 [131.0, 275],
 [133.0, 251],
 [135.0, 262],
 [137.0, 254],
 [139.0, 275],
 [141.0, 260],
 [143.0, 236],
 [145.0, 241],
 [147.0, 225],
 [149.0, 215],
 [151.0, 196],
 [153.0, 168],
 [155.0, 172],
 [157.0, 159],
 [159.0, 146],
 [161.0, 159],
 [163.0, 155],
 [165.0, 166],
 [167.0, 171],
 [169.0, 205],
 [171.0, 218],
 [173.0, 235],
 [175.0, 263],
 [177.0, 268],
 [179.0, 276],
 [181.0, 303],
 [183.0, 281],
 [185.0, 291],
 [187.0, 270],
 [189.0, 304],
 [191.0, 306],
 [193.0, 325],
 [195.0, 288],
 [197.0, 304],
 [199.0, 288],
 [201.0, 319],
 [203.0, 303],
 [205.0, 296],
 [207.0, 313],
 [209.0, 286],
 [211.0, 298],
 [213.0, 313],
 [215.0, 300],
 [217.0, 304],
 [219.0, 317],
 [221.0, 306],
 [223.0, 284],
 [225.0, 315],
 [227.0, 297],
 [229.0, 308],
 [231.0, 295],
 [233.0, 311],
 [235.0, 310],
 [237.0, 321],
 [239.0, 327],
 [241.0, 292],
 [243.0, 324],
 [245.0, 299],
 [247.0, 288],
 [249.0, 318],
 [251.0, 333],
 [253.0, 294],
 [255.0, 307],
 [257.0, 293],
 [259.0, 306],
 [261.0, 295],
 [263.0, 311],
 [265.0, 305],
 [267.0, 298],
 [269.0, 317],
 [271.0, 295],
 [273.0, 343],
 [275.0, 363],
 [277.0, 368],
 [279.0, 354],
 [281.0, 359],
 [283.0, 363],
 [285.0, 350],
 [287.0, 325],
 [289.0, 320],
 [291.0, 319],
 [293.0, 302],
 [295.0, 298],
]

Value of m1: 1.20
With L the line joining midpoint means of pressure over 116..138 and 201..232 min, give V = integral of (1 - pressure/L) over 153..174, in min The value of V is 8.0 min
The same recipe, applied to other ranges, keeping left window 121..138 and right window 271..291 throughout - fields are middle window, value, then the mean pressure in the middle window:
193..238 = 1.5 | 304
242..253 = 0.6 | 311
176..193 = 0.6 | 290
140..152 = 2.3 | 229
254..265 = 1.1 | 303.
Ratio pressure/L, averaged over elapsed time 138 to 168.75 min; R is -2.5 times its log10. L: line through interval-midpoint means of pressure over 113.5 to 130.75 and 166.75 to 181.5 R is 0.31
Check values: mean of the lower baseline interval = 287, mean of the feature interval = 196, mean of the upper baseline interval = 244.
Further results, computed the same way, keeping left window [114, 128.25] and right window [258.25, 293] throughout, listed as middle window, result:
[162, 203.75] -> 0.152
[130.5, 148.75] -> 0.159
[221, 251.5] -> 0.034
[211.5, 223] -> 0.023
